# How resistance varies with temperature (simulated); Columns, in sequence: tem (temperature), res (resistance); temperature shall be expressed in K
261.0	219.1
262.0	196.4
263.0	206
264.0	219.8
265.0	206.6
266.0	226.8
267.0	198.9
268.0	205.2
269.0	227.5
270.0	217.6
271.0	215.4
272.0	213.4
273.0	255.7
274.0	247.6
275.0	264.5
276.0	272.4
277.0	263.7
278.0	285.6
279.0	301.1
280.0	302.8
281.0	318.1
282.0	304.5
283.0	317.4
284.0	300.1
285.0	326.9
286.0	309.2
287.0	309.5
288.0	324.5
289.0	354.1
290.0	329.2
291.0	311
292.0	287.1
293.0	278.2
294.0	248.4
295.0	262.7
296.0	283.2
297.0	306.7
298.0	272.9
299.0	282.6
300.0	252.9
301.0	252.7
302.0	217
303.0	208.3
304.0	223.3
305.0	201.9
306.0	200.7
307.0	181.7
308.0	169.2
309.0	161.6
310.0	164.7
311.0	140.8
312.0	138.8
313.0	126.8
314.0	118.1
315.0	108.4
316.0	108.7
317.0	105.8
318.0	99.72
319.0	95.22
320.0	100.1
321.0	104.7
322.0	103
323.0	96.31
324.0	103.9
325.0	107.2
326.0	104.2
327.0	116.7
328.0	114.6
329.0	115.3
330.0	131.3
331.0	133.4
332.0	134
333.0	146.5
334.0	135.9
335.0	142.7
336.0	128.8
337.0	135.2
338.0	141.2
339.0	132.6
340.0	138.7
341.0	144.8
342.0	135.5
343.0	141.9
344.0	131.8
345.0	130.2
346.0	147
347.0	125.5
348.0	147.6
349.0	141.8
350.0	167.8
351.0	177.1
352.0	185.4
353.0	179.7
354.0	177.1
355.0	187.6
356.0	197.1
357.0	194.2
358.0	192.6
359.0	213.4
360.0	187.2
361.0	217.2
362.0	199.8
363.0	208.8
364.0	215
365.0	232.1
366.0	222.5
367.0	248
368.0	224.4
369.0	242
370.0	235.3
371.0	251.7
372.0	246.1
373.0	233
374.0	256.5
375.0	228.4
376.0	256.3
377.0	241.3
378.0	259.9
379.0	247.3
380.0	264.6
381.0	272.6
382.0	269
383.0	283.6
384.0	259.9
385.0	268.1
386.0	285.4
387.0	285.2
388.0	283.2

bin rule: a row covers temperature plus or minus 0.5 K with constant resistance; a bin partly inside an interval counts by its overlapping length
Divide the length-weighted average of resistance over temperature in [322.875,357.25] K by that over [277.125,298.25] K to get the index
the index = 0.47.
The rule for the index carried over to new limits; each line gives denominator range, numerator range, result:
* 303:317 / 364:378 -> 1.52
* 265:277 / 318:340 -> 0.52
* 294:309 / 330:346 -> 0.58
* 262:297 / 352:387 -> 0.86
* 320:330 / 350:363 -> 1.78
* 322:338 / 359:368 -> 1.76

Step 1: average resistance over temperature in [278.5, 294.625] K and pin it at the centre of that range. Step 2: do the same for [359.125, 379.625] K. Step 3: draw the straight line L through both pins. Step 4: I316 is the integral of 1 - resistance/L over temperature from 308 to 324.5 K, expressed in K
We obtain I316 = 9.5 K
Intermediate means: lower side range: 307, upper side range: 232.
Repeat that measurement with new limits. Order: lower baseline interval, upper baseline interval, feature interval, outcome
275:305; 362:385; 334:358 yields 9.6 K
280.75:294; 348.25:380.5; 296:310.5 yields 3.4 K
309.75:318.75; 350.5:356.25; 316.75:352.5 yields 5.9 K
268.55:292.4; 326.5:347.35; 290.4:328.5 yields 6.5 K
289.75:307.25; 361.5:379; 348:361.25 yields 3.1 K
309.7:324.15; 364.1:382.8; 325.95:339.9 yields 1.9 K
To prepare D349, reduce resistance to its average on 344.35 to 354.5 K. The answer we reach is 158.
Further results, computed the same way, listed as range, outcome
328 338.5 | 133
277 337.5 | 201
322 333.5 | 118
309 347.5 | 125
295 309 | 233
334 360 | 158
